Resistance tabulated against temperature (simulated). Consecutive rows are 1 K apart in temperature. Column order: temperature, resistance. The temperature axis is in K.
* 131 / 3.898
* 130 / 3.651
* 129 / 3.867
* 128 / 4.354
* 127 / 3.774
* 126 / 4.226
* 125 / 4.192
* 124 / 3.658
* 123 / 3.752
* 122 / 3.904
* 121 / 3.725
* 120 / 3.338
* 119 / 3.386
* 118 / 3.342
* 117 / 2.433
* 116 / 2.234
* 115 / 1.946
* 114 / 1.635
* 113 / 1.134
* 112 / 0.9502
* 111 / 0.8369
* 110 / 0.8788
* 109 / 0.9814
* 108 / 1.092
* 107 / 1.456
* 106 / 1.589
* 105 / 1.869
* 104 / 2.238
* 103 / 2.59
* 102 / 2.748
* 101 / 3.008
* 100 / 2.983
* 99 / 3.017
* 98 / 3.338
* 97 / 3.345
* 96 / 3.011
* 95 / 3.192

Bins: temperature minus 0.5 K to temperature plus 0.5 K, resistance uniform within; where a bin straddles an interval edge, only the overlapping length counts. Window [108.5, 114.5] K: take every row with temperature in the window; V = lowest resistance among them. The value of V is 0.8369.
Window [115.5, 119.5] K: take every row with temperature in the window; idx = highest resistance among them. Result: 3.386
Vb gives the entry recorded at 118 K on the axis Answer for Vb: 3.342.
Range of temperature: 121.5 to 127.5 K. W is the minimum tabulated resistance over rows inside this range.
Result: 3.658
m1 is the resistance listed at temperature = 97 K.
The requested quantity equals 3.345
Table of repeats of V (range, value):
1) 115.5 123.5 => 2.234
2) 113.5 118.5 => 1.635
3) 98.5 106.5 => 1.589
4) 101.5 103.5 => 2.59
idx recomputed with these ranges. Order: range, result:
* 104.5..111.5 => 1.869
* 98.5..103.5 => 3.017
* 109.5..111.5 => 0.8788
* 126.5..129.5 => 4.354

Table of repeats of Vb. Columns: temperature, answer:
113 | 1.134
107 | 1.456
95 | 3.192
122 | 3.904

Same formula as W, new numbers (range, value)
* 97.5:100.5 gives 2.983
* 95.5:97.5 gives 3.011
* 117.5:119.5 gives 3.342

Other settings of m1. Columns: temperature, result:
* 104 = 2.238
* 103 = 2.59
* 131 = 3.898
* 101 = 3.008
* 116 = 2.234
